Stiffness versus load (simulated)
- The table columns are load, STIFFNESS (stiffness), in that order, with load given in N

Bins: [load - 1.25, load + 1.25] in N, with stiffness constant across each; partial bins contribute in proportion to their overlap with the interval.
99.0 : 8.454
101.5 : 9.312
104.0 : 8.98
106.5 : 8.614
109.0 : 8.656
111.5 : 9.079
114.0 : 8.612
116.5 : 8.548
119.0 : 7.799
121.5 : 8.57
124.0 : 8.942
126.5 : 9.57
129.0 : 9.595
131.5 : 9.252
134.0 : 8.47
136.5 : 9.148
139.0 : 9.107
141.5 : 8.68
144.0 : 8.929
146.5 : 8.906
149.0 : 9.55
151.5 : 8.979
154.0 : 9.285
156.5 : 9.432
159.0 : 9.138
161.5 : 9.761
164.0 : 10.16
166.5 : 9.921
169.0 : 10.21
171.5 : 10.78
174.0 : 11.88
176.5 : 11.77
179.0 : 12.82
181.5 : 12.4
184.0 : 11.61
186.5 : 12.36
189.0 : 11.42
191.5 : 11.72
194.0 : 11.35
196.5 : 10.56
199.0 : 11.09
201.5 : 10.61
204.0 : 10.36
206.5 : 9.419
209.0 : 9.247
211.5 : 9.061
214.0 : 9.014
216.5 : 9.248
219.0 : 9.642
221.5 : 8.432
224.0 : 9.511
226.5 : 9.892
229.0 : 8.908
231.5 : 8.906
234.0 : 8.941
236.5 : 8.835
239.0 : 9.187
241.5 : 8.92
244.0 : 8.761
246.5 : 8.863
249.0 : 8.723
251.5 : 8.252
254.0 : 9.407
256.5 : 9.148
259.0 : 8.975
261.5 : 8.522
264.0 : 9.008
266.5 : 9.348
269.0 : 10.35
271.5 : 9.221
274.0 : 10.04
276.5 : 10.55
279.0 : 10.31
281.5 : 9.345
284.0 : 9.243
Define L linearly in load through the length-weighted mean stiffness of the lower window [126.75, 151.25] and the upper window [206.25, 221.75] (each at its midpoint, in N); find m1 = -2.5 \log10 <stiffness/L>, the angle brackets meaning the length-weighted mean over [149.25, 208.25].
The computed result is -0.17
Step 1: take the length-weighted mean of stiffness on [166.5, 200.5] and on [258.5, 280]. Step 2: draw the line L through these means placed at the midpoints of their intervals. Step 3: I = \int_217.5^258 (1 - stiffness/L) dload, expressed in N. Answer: 5.0 N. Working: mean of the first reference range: 11.5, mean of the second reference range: 9.6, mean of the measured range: 9.02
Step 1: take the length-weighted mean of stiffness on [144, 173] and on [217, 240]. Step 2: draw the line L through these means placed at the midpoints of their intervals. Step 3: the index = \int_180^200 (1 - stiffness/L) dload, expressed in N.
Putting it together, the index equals -4.6 N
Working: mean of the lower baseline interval 9.64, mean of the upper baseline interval 9.14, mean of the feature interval 11.6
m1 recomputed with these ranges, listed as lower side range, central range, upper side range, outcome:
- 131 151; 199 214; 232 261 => -0.10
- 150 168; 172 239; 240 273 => -0.11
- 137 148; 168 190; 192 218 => -0.22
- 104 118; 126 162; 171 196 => 0.11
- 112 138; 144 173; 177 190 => 0.12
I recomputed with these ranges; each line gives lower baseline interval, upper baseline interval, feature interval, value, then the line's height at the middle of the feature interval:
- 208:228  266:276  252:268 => 1.1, 9.71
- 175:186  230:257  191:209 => 0.9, 11.1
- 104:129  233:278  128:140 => -0.4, 8.82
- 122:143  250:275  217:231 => -0.1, 9.17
